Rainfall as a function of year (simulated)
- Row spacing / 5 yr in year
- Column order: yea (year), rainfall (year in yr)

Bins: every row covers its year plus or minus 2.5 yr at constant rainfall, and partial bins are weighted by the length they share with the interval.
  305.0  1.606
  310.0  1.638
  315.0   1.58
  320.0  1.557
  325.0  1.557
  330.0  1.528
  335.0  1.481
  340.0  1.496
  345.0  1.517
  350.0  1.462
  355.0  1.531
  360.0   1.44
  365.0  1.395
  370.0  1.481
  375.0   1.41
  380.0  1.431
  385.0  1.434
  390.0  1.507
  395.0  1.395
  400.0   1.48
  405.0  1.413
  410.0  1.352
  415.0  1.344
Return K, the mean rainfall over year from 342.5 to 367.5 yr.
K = 1.47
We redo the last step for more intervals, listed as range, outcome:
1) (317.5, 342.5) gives 1.52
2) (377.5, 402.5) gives 1.45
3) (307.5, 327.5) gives 1.58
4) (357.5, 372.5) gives 1.44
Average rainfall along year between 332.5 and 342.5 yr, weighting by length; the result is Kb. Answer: 1.49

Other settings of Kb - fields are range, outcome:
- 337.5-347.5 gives 1.51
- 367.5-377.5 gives 1.45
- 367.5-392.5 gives 1.45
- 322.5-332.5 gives 1.54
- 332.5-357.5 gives 1.5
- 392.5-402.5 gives 1.44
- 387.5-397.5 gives 1.45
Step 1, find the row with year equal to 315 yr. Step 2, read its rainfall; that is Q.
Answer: 1.58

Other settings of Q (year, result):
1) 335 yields 1.481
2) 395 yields 1.395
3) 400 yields 1.48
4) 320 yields 1.557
